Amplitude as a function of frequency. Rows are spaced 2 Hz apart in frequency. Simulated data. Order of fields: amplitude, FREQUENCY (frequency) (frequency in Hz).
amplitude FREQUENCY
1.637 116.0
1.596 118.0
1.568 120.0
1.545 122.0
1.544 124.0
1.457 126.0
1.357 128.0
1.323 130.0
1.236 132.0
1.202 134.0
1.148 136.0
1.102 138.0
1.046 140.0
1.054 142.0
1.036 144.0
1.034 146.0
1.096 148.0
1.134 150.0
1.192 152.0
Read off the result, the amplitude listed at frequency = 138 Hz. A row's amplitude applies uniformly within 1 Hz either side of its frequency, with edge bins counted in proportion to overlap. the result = 1.102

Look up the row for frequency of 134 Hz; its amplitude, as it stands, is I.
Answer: 1.202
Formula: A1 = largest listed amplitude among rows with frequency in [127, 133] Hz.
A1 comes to 1.357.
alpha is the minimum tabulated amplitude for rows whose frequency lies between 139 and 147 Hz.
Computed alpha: 1.034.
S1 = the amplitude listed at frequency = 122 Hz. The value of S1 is 1.545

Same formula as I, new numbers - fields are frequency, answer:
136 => 1.148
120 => 1.568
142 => 1.054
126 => 1.457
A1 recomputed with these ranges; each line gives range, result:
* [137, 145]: 1.102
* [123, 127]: 1.544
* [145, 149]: 1.096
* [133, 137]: 1.202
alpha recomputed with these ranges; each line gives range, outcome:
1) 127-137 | 1.148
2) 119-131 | 1.323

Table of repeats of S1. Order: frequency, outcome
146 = 1.034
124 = 1.544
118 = 1.596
